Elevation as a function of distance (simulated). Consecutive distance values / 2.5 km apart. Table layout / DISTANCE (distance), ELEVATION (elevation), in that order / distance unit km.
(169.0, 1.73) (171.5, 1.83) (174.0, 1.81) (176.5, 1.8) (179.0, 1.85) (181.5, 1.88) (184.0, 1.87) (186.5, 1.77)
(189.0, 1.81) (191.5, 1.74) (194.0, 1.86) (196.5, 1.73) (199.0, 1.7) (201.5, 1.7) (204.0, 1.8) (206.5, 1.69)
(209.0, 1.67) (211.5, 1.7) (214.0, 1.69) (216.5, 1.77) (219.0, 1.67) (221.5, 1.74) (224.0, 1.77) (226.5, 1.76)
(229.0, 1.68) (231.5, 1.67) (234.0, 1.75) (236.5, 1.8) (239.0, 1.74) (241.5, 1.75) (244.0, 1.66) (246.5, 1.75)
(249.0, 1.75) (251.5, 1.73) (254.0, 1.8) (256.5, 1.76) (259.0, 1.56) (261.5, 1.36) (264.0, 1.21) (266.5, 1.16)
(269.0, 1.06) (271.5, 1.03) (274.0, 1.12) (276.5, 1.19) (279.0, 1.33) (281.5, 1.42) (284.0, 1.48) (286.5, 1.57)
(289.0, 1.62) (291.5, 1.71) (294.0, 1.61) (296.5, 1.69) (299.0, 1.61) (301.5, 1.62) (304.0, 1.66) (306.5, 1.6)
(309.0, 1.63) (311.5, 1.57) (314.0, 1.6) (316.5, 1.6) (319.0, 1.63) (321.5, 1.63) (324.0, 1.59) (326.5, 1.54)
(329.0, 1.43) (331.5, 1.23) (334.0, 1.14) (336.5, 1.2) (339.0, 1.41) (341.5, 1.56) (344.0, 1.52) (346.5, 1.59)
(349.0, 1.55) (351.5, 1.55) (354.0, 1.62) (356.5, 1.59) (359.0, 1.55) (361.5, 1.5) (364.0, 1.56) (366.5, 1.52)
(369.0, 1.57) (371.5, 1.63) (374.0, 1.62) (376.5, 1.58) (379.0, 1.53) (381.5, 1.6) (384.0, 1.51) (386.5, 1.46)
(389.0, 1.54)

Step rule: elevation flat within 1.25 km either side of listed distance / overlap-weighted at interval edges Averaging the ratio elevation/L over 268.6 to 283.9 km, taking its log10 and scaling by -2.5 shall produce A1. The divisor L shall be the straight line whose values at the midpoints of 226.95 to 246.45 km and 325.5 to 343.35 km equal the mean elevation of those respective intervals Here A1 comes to 0.28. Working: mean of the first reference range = 1.72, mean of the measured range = 1.22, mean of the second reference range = 1.36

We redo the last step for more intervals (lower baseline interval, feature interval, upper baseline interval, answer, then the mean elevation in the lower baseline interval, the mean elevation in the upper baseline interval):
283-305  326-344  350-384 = 0.17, 1.62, 1.57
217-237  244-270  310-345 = 0.09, 1.73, 1.48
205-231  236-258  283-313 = -0.04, 1.71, 1.62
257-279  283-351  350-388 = -0.11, 1.24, 1.56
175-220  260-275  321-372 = 0.37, 1.76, 1.5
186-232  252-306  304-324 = 0.13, 1.73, 1.61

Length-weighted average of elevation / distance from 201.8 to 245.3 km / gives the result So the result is 1.72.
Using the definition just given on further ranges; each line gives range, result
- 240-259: 1.73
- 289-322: 1.63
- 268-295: 1.38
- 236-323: 1.54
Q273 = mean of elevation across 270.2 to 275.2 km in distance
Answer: 1.07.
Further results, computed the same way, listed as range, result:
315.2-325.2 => 1.61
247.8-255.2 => 1.76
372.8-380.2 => 1.58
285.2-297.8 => 1.64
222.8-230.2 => 1.74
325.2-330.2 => 1.49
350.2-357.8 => 1.59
